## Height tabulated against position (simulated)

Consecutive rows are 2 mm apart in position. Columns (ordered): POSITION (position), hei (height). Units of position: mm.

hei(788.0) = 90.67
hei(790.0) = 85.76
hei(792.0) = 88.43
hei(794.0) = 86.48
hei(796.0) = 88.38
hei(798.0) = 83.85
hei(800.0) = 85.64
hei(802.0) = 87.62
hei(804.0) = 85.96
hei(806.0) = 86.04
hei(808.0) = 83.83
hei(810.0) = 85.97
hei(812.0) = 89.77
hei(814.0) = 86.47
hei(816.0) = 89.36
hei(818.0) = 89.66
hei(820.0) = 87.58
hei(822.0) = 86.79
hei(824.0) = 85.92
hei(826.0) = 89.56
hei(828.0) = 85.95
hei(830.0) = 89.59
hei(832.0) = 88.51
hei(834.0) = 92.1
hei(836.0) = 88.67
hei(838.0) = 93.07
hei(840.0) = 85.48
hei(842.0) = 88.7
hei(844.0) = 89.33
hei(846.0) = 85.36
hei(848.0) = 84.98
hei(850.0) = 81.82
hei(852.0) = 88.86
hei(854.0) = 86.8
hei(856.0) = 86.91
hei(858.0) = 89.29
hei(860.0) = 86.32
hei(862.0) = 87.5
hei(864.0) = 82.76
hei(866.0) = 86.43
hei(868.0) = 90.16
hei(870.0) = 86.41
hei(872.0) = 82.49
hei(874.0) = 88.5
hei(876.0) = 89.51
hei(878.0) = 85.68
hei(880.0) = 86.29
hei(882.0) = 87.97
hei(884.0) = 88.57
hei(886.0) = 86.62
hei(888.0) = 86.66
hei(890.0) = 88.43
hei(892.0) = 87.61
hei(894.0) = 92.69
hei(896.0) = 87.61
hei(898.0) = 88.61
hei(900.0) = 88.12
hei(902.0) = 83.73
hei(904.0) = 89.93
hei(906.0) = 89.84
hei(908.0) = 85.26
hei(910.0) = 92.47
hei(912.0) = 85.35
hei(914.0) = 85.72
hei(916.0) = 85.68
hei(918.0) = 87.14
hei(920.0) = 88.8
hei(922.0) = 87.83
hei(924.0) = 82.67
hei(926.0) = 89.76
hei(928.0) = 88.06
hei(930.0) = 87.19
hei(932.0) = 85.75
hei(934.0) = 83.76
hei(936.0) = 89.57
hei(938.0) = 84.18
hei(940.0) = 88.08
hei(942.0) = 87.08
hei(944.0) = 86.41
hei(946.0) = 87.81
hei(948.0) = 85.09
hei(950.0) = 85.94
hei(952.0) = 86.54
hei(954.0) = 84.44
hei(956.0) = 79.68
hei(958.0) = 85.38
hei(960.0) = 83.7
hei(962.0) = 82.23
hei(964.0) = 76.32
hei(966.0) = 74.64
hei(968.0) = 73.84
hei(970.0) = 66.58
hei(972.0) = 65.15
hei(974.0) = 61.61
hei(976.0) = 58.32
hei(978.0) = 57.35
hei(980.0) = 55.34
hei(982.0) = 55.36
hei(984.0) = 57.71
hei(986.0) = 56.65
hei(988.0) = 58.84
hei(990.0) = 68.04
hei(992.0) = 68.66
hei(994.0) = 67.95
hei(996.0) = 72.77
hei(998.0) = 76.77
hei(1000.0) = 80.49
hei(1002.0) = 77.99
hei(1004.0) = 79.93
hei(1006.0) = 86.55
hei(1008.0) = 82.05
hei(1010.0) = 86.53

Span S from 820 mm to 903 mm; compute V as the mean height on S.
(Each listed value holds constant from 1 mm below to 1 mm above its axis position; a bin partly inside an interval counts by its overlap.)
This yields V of 87.5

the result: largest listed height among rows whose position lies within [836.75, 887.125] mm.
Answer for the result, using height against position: 93.07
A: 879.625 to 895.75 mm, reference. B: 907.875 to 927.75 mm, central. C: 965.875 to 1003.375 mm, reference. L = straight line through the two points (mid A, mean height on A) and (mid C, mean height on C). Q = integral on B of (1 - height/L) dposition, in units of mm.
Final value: -1.5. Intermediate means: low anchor 88.2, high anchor 65.9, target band 87.2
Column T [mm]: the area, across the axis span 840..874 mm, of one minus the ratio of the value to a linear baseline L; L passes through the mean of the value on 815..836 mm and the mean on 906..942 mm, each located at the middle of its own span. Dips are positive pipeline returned 0.6 mm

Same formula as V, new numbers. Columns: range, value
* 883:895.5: 88.4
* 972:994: 60.4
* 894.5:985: 81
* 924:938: 86.8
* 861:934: 87.3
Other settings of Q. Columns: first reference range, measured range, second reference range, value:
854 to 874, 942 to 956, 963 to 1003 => -2.60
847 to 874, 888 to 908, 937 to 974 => -0.99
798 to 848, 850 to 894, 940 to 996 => -2.42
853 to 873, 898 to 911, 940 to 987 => -1.11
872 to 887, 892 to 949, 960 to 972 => -4.25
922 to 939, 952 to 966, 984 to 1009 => -0.23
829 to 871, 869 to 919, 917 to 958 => -0.32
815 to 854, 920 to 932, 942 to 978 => -1.01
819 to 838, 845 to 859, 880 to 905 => 0.32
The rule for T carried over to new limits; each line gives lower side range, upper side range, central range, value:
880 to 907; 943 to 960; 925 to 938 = -0.1 mm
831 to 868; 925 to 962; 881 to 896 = -0.3 mm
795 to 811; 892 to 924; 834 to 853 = -0.2 mm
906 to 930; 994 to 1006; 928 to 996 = 5.9 mm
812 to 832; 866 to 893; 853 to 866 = 0.1 mm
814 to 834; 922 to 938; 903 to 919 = -0.1 mm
